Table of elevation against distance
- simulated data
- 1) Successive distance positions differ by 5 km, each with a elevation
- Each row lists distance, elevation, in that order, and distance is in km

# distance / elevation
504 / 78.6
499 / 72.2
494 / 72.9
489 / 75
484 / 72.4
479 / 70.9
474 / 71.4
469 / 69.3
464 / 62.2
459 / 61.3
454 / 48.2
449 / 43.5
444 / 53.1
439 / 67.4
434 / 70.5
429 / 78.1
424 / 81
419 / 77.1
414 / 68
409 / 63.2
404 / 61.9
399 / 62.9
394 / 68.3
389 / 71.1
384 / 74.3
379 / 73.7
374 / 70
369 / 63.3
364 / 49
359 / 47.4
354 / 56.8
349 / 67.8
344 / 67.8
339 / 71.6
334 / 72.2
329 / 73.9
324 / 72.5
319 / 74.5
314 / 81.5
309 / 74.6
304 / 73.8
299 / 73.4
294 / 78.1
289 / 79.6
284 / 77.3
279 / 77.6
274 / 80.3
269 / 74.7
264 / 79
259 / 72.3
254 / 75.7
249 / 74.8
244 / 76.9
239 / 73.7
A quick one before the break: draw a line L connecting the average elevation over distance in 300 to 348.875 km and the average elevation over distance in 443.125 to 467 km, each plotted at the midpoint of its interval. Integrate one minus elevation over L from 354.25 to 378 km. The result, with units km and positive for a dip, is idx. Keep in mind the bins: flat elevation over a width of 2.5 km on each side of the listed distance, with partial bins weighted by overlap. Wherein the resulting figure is 3.1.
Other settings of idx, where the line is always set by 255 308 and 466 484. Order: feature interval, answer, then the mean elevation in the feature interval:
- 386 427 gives 1.9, 69.4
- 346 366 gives 5.0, 55.7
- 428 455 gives 4.5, 59.8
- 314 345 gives 0.8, 73.1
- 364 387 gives 1.7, 68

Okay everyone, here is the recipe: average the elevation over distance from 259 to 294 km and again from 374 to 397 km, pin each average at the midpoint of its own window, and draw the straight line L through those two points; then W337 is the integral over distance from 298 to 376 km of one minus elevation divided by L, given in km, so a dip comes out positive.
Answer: 6.6 km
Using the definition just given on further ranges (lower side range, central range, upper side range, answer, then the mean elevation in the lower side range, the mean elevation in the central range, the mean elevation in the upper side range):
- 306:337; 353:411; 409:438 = 8.1 km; 74.8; 63.7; 73.5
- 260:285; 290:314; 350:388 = -1.0 km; 77.5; 75.9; 62.7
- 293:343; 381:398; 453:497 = 0.2 km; 74.3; 70.6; 67.8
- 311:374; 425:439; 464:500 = -0.8 km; 66.7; 73.8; 71.3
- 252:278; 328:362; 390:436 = 3.9 km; 76.5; 64.7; 70.1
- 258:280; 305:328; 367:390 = -0.4 km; 77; 75.5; 70.6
